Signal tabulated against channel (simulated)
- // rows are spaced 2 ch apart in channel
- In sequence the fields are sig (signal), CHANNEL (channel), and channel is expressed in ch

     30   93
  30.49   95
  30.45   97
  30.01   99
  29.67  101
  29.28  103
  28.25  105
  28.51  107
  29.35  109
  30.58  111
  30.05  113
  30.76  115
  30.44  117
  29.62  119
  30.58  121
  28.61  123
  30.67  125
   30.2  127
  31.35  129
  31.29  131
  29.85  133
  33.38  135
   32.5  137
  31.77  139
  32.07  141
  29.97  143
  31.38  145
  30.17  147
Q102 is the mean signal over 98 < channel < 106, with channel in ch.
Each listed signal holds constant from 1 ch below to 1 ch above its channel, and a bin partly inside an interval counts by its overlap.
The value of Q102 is 29.3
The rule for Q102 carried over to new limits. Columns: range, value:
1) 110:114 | 30.3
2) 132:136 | 31.6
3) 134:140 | 32.6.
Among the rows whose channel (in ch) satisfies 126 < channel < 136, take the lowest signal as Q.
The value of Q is 29.85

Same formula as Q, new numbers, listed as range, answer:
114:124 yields 28.61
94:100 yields 30.01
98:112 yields 28.25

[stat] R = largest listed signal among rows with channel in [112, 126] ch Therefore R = 30.76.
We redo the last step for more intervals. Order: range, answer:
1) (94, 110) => 30.49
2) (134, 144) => 33.38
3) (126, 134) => 31.35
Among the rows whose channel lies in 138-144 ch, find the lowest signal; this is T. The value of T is 29.97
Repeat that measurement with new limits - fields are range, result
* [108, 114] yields 29.35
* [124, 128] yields 30.2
